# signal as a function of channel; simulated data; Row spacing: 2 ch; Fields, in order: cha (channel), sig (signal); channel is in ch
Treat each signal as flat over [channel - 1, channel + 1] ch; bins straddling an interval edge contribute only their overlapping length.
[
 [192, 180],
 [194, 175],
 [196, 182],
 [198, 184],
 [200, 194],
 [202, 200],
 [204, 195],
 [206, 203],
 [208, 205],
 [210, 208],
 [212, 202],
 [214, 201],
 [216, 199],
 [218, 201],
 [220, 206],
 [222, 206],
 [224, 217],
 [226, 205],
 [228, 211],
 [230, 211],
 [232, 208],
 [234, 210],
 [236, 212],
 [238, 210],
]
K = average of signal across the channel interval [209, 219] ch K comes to 202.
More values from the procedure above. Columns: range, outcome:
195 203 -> 190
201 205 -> 198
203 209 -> 201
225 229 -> 208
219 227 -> 208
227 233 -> 210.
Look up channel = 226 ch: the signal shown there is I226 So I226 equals 205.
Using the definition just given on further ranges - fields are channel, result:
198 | 184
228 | 211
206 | 203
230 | 211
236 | 212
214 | 201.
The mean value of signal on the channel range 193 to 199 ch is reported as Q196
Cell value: 180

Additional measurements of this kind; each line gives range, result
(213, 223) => 203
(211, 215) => 202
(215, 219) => 200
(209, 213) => 205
